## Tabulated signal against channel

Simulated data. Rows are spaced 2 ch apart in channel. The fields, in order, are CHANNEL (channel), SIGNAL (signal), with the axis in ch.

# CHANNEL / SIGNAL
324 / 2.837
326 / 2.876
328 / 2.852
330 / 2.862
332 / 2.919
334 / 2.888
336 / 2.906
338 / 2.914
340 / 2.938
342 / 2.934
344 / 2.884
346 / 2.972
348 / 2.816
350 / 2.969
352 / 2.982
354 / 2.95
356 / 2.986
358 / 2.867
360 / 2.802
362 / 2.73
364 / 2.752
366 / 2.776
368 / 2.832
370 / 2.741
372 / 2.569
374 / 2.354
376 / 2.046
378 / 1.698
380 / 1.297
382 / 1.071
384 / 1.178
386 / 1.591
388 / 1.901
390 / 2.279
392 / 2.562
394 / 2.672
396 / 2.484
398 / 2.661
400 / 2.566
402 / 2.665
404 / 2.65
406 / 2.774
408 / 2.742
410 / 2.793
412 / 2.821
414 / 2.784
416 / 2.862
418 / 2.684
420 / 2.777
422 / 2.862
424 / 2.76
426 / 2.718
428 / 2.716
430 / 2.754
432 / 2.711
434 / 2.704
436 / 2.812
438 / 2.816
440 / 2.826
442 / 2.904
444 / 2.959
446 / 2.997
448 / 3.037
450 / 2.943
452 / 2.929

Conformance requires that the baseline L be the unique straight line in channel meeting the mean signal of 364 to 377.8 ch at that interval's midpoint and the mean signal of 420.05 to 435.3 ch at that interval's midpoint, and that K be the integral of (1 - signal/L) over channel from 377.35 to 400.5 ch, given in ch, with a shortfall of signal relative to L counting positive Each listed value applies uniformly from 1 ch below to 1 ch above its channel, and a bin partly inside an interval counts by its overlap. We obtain 5.4 ch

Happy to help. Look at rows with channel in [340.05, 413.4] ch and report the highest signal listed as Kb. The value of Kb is 2.986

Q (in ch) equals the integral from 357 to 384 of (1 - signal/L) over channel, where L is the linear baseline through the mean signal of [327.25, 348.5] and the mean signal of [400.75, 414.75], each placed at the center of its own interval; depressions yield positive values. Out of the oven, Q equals 5.0 ch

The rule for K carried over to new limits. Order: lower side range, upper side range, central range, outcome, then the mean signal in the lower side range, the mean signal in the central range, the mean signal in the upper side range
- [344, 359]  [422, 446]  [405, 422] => 0.3 ch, 2.93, 2.78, 2.8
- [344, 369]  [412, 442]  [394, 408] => 0.8 ch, 2.87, 2.64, 2.78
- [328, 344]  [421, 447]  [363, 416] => 9.0 ch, 2.9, 2.37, 2.81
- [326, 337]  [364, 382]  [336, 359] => -2.6 ch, 2.88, 2.93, 2.25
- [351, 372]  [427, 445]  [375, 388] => 6.0 ch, 2.83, 1.51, 2.8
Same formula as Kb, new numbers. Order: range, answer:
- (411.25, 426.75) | 2.862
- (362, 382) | 2.832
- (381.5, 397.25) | 2.672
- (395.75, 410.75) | 2.793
